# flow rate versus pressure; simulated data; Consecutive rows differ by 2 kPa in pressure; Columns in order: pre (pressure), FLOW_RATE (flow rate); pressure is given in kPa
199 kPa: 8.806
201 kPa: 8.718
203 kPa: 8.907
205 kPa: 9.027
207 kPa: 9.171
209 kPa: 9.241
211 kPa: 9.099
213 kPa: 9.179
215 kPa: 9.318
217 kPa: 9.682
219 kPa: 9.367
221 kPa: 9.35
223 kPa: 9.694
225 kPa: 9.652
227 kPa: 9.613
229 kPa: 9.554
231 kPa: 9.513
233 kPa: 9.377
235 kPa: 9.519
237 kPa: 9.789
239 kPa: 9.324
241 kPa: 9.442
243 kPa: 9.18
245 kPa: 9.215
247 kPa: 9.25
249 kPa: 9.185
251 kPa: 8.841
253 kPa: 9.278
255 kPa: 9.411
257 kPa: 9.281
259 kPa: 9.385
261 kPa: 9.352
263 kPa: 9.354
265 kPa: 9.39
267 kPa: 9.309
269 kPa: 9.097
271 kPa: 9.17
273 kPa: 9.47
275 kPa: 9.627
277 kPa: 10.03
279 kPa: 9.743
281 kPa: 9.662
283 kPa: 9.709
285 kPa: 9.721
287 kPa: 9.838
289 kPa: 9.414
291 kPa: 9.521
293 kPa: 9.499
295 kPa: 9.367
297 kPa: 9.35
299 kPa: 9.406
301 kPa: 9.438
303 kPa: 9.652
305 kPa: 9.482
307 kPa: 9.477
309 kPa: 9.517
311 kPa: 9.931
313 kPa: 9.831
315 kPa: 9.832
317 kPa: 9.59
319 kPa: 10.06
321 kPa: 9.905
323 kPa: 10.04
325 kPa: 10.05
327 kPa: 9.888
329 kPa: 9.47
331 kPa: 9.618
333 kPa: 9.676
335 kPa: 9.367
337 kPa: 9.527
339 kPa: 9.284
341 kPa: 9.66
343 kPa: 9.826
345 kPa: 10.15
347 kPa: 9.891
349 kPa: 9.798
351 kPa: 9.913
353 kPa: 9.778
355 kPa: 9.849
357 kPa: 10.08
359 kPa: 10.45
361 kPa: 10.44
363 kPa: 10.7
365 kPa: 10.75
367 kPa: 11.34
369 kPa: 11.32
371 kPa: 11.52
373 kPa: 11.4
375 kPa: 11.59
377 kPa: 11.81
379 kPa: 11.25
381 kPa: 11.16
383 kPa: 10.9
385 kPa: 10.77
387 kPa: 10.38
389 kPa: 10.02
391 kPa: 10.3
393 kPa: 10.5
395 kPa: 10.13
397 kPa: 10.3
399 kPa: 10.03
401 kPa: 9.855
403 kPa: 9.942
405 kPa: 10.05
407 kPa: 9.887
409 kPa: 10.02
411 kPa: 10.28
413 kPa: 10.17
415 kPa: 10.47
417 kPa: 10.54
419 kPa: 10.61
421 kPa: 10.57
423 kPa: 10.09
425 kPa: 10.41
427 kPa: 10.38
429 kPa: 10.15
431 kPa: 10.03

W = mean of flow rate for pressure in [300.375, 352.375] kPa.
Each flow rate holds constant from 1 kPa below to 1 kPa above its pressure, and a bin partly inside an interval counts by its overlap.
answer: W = 9.73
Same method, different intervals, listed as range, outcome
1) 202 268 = 9.34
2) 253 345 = 9.59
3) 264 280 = 9.48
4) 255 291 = 9.5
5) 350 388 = 10.8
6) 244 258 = 9.21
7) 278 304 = 9.56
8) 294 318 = 9.57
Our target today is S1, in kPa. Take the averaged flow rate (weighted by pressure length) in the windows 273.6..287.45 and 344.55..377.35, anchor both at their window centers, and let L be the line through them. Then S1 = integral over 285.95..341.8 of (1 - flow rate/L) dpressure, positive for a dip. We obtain 2.6 kPa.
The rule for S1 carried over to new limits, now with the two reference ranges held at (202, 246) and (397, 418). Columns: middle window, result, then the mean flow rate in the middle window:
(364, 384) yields -2.6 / 11.3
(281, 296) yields 0.1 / 9.59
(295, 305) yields 0.2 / 9.45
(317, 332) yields -0.1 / 9.84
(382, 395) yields -0.5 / 10.5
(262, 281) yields 0.2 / 9.48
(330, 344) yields 0.4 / 9.57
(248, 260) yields 0.3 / 9.23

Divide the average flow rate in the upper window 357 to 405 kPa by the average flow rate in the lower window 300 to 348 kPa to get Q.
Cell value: 1.1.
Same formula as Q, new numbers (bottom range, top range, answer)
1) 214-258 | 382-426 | 1.09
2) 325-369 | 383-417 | 1.02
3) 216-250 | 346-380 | 1.13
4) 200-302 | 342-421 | 1.11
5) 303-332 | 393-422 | 1.05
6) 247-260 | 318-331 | 1.07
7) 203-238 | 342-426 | 1.11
